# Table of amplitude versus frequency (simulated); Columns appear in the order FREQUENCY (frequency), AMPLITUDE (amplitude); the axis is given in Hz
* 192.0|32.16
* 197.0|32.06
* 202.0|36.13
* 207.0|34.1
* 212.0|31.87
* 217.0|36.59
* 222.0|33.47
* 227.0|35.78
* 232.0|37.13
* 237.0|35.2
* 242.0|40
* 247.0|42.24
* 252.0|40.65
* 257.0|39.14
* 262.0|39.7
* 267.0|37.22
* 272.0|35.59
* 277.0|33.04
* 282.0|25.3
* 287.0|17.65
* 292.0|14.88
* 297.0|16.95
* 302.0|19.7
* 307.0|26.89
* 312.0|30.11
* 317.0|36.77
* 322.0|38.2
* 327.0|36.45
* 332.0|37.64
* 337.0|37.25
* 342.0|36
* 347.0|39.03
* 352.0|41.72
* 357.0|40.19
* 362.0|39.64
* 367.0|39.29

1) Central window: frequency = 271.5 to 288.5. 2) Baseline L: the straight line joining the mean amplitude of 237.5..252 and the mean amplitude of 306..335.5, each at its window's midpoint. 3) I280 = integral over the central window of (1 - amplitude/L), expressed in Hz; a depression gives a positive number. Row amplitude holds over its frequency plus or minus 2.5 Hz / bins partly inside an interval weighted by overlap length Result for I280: 4.6 Hz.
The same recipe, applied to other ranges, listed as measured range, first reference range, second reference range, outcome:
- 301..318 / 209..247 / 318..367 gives 4.2 Hz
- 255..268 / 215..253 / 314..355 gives -0.4 Hz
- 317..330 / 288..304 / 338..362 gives -4.2 Hz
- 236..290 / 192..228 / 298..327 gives -4.6 Hz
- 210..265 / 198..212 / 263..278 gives -3.7 Hz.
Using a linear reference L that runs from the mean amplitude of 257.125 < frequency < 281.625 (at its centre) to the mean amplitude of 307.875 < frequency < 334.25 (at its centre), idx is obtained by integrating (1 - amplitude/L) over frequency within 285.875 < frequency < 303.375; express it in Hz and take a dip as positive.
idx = 9.1 Hz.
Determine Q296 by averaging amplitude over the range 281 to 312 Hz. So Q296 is 20.8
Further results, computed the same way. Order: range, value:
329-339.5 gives 37.4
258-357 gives 31.9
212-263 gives 37.6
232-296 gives 33.1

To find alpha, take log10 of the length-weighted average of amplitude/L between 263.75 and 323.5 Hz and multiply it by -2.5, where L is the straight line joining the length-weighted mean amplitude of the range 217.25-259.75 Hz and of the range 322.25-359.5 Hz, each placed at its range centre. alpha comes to 0.35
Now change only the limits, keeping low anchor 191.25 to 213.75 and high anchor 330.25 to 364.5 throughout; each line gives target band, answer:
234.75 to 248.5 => -0.121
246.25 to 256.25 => -0.163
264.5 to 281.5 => 0.059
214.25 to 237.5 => -0.042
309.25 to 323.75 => 0.088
